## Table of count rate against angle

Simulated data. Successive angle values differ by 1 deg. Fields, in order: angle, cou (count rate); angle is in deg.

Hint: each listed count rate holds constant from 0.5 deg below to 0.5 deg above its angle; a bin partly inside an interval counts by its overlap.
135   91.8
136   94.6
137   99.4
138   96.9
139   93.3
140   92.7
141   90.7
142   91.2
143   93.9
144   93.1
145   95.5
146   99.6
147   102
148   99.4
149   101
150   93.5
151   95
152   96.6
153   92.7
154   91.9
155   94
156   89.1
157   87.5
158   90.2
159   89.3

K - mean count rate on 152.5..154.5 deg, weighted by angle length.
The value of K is 92.3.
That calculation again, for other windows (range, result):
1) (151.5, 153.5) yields 94.7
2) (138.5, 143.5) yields 92.4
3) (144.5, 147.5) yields 99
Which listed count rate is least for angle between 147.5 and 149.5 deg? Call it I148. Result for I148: 99.4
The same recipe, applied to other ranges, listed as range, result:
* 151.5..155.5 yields 91.9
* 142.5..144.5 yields 93.1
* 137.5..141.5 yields 90.7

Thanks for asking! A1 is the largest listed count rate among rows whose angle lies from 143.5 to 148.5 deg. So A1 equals 102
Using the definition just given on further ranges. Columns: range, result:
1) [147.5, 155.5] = 101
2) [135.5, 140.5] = 99.4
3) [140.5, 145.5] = 95.5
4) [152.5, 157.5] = 94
